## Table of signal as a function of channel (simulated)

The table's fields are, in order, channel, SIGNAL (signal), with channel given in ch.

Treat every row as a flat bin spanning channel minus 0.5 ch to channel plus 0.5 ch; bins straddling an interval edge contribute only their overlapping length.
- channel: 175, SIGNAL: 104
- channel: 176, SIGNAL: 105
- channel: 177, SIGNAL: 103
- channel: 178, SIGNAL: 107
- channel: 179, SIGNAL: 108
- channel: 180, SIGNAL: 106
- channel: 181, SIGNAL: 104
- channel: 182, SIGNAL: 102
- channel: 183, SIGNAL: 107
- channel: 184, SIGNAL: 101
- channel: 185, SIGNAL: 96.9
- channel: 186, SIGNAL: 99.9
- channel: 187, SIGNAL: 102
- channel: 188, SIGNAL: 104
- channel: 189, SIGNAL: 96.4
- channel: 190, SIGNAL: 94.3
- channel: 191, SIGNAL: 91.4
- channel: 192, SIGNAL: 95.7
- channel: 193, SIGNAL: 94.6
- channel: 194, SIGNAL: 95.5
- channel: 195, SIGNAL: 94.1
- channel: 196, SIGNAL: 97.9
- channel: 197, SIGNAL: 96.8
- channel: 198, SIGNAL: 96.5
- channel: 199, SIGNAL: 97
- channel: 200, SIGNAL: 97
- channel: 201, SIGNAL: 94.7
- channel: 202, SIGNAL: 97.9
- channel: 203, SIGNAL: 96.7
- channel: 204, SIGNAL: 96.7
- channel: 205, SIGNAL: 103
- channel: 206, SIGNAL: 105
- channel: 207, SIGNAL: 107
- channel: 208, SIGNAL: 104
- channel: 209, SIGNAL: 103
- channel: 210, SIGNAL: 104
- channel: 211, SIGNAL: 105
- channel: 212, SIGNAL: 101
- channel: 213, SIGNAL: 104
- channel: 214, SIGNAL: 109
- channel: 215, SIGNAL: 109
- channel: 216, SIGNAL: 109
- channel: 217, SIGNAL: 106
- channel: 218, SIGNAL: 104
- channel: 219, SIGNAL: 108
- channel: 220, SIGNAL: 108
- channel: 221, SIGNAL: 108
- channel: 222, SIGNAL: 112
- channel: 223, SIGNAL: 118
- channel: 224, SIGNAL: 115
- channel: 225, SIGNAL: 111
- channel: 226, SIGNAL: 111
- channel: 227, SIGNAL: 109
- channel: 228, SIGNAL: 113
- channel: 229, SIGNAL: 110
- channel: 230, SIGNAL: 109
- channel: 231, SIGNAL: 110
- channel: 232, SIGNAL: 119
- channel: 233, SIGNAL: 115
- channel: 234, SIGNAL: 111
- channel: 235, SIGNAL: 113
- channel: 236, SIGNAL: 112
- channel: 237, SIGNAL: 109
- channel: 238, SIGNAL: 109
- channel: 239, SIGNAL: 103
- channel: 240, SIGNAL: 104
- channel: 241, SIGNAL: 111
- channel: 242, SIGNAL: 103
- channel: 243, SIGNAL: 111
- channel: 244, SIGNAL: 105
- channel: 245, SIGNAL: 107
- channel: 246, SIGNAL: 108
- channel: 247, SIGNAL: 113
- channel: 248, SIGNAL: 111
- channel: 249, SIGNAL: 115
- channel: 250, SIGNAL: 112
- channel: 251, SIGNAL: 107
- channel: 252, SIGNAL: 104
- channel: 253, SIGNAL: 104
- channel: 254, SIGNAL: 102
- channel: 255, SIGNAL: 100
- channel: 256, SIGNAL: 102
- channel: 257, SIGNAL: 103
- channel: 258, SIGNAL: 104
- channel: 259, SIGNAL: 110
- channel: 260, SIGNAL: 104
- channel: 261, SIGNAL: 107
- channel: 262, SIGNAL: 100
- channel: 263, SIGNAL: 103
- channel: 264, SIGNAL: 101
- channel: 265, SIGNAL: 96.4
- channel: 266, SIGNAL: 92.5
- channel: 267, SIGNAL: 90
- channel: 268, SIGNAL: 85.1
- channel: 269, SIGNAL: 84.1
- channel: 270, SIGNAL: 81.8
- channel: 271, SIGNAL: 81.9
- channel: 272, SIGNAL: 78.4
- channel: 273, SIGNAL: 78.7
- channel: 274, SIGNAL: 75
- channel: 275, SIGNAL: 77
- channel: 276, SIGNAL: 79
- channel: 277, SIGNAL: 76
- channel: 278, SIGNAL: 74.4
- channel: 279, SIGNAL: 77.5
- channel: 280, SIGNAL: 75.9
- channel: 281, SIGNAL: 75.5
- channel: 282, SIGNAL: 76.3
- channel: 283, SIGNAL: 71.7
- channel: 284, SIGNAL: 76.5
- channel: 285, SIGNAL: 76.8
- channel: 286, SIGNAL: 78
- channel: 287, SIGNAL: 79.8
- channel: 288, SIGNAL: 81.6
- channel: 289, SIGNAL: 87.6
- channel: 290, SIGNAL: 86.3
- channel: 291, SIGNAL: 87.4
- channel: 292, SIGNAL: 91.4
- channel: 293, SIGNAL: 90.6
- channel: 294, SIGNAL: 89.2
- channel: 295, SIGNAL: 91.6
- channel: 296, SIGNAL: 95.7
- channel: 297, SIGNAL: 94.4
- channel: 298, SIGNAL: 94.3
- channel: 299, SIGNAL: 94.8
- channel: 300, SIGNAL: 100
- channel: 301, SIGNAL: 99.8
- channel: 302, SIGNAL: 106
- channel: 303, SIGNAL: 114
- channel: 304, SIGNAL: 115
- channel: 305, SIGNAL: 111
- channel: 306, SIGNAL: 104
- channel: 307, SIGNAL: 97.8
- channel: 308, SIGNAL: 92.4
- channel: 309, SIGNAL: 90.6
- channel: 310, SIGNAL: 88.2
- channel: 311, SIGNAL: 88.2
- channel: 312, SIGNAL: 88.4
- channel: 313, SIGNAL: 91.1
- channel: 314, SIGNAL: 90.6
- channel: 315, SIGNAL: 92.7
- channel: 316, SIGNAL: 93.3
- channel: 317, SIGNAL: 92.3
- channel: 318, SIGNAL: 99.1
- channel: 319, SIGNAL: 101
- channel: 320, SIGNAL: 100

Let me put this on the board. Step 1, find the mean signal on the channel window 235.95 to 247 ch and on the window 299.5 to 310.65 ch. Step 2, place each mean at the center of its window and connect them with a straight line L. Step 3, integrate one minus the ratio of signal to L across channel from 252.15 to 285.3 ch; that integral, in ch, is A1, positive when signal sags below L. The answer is 5.2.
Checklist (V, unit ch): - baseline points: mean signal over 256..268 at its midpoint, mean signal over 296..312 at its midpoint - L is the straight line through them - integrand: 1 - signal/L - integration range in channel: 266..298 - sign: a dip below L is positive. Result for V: 5.5 ch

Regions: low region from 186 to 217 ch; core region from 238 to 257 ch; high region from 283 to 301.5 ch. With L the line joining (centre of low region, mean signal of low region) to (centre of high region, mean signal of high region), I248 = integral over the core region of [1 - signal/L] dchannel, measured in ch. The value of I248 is -2.6 ch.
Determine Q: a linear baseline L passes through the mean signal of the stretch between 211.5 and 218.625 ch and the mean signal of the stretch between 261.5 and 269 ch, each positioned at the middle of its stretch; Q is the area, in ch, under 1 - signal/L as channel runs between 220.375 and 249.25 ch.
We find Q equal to -2.5 ch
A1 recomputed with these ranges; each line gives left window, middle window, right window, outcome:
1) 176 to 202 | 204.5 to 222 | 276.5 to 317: -1.6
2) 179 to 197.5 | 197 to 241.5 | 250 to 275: -4.1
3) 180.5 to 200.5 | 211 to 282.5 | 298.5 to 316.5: -2.4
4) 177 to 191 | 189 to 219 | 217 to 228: 1.7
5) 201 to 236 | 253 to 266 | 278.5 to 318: -0.5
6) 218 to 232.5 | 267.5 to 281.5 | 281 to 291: 1.1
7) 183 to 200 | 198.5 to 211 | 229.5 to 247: 0.0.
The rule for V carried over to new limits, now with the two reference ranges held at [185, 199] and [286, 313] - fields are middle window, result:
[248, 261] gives -1.4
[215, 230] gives -2.2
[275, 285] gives 2.0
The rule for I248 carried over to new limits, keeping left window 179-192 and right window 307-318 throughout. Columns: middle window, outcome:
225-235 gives -1.5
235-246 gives -1.3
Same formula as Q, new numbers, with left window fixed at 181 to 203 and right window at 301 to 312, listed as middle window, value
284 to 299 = 1.9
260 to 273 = 1.0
